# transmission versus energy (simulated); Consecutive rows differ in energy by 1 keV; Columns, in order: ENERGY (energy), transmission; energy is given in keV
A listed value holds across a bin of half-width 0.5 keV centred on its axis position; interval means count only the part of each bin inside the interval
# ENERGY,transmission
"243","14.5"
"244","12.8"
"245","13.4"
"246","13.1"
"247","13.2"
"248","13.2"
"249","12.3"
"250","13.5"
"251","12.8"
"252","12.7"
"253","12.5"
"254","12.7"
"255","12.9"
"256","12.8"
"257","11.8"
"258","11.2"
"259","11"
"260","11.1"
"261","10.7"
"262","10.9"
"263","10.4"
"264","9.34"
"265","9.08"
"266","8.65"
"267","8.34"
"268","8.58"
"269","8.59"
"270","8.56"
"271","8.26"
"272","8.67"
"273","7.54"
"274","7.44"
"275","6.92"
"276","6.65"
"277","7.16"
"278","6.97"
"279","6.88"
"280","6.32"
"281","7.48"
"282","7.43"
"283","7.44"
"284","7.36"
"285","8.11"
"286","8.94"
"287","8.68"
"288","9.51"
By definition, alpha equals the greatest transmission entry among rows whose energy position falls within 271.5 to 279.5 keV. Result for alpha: 8.67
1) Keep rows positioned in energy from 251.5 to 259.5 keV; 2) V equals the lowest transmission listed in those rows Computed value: 11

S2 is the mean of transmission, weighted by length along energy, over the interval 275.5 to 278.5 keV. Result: 6.93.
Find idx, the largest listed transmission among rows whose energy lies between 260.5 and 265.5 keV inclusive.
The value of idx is 10.9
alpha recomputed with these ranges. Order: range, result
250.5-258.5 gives 12.9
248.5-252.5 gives 13.5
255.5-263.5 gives 12.8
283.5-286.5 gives 8.94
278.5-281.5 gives 7.48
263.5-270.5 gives 9.34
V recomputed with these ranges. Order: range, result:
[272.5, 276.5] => 6.65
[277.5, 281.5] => 6.32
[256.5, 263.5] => 10.4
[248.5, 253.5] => 12.3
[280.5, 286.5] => 7.36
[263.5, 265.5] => 9.08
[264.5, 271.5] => 8.26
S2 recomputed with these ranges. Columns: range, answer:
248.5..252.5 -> 12.8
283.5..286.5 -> 8.14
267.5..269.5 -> 8.59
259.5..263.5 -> 10.8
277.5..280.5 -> 6.72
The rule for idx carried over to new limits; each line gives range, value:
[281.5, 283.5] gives 7.44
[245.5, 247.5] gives 13.2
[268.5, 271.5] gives 8.59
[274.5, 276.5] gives 6.92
